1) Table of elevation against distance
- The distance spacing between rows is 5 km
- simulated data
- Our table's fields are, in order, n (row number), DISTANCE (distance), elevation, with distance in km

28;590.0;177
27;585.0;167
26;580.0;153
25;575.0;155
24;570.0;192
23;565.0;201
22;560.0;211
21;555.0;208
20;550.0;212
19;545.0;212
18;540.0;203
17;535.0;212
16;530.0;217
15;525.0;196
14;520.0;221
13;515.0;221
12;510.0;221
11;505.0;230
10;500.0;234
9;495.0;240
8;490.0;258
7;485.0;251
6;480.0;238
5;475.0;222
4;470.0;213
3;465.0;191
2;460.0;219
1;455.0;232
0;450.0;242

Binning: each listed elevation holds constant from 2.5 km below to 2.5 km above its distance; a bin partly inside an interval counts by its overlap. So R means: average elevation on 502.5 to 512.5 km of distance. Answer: 226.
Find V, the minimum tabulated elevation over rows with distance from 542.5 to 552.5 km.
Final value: 212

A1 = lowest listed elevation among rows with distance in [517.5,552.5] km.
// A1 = 196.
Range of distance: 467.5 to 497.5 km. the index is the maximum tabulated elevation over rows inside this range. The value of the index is 258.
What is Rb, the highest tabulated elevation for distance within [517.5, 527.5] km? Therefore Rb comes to 221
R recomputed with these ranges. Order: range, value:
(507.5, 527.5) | 215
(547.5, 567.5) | 208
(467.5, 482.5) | 224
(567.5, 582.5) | 167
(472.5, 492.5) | 242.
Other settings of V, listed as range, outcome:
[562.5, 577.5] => 155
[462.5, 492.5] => 191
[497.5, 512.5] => 221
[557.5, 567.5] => 201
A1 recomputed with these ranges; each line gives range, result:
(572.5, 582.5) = 153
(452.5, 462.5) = 219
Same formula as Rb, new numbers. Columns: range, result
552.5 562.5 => 211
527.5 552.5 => 217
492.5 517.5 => 240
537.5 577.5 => 212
